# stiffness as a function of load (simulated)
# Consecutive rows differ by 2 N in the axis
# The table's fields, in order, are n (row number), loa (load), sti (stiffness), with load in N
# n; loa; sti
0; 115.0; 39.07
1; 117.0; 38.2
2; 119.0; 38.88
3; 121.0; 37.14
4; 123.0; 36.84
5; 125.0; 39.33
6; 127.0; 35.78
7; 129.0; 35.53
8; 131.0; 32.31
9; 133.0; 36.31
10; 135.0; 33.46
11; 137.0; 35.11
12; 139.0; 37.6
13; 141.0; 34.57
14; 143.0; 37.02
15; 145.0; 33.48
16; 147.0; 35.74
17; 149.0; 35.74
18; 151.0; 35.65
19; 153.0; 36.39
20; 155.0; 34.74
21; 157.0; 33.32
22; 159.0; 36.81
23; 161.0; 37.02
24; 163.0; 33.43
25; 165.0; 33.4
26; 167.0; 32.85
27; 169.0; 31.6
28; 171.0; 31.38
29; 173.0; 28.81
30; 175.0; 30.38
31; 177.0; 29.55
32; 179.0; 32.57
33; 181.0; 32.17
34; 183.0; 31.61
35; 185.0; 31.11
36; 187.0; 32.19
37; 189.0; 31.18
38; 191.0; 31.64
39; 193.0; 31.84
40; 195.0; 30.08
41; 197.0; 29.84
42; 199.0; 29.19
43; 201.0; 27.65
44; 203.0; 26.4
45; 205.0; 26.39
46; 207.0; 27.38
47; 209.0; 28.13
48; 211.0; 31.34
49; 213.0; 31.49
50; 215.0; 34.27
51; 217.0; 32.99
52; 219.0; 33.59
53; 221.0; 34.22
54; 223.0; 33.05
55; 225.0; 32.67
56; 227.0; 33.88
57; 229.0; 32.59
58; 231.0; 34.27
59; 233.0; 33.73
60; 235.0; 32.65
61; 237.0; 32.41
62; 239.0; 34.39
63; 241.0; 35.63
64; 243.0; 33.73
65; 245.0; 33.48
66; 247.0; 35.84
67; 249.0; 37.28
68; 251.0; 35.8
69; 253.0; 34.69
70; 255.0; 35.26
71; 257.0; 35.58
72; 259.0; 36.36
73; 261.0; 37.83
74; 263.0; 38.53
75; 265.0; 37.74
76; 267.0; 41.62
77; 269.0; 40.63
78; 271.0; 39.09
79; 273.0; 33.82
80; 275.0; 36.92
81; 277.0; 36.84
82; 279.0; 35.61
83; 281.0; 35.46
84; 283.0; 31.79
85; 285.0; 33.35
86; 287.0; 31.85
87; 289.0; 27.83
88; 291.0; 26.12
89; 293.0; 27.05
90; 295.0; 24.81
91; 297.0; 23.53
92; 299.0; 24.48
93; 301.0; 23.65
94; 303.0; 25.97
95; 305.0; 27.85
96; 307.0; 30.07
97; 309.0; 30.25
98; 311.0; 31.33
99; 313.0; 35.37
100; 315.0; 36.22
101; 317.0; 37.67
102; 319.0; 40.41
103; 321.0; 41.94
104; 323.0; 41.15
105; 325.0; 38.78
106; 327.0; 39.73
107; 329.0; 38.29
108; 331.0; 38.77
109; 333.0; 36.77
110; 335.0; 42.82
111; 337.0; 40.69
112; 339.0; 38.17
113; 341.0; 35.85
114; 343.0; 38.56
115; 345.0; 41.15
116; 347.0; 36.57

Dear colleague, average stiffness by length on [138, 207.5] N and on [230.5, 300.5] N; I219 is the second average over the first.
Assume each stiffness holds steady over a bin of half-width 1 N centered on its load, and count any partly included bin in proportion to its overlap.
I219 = 1.05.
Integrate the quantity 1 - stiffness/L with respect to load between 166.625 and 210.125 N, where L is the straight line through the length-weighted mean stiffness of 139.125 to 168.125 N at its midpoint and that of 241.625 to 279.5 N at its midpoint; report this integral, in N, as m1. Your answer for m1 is 6.65 N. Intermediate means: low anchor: 35.1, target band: 30.1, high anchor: 36.7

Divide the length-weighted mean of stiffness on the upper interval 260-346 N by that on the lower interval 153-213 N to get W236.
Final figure 1.1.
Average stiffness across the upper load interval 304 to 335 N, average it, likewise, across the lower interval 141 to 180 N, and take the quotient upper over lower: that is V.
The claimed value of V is 1.08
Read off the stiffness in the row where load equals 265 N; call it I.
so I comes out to 37.74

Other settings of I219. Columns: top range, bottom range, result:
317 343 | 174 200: 1.27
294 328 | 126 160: 0.92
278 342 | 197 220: 1.12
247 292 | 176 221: 1.16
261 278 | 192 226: 1.25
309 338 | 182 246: 1.21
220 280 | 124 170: 1.01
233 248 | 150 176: 1.01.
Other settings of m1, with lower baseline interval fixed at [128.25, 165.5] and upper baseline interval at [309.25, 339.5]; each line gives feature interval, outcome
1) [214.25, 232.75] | 1.53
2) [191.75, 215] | 4.41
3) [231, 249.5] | 1.29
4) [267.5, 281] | 0.09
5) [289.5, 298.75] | 3.02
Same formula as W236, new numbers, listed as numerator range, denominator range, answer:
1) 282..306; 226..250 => 0.80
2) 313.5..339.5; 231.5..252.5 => 1.14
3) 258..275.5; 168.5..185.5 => 1.23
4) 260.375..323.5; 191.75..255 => 1.03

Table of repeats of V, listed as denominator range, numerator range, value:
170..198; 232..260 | 1.12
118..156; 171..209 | 0.84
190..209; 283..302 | 0.94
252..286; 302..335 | 0.98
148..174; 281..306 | 0.82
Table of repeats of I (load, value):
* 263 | 38.53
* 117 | 38.2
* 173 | 28.81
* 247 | 35.84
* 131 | 32.31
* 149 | 35.74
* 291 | 26.12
